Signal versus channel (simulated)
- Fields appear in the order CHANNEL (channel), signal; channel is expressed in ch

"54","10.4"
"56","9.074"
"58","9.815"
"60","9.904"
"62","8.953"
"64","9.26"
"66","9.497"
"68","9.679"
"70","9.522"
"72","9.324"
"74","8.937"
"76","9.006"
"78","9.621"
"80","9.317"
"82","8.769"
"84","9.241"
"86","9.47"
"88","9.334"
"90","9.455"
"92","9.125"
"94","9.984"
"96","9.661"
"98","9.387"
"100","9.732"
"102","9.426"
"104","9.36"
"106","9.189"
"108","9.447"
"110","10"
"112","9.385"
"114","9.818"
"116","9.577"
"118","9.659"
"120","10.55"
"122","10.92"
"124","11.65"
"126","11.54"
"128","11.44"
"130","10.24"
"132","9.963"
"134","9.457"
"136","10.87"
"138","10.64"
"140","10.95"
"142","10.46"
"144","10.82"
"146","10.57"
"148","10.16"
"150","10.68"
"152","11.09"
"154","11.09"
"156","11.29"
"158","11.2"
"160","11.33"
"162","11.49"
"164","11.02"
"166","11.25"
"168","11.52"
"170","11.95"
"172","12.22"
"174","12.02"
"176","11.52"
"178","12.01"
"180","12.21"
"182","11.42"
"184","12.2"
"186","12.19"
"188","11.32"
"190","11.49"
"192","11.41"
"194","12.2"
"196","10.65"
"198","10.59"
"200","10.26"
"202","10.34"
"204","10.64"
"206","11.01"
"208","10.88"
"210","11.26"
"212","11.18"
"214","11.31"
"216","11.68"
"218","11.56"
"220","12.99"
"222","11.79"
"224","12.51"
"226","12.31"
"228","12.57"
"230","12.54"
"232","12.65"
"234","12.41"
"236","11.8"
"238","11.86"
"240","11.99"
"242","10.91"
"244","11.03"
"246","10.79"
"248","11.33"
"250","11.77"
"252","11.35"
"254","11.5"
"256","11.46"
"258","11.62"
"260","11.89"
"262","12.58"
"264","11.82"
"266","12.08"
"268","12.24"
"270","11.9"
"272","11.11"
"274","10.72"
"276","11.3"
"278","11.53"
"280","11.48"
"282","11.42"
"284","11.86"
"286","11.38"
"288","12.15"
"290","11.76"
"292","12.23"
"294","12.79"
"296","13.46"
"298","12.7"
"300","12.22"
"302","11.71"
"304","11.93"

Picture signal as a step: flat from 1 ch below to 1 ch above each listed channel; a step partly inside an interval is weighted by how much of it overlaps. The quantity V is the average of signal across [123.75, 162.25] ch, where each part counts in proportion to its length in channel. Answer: 10.8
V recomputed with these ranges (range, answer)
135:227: 11.3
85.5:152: 10.1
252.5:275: 11.7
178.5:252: 11.6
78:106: 9.4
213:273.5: 11.8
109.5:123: 9.99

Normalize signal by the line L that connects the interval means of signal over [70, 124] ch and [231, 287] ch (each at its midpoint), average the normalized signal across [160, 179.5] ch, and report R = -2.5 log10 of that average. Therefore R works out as -0.11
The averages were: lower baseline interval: 9.57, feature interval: 11.7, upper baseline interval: 11.6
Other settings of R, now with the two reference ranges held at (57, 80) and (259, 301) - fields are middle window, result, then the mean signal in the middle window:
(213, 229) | -0.08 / 12.1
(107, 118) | 0.03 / 9.65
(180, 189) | -0.10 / 11.8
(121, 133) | -0.09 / 11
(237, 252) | 0.01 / 11.4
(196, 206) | 0.05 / 10.5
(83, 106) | 0.03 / 9.46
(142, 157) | -0.04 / 10.8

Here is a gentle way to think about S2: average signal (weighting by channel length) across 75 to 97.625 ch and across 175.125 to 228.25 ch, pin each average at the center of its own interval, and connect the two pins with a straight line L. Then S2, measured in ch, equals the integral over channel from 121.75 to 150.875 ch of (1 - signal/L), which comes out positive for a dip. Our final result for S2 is -1.11 ch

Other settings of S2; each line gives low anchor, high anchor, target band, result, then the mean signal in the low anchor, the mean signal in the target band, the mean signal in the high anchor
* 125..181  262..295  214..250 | -1.2 ch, 11.1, 11.9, 11.8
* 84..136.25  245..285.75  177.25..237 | -3.7 ch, 9.92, 11.6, 11.6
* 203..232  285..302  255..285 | 1.1 ch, 11.8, 11.7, 12.3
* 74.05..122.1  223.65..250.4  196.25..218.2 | 0.8 ch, 9.52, 10.9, 11.9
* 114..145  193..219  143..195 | -3.1 ch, 10.6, 11.4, 11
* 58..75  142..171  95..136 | 1.1 ch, 9.41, 10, 11.1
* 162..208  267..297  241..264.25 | 0.4 ch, 11.4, 11.5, 11.8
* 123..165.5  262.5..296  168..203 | -1.2 ch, 10.9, 11.5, 11.8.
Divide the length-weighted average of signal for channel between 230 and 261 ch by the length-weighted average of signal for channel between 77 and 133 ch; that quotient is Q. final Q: 1.19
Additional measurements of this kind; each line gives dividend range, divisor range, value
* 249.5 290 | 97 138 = 1.16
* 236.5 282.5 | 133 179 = 1.04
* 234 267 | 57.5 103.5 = 1.24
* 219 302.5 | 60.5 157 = 1.20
